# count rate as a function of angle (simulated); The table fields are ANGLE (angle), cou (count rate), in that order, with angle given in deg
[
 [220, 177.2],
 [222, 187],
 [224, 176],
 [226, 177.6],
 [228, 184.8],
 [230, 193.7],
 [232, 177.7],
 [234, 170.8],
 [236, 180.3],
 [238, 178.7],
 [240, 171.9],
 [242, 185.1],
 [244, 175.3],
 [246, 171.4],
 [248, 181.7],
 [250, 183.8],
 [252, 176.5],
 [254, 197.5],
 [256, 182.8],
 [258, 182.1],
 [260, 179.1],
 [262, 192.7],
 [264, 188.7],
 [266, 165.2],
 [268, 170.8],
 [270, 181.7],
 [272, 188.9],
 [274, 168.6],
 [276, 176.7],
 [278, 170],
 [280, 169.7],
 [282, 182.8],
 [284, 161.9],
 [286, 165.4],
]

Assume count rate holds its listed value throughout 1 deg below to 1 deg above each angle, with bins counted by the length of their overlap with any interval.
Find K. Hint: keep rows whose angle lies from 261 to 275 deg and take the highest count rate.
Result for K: 192.7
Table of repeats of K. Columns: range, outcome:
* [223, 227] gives 177.6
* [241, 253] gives 185.1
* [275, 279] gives 176.7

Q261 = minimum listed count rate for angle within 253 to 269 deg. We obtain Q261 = 165.2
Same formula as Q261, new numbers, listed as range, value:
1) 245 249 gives 171.4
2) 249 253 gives 176.5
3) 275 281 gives 169.7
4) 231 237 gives 170.8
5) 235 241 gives 171.9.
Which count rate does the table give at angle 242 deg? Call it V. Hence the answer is 185.1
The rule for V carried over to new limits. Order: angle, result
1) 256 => 182.8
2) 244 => 175.3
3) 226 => 177.6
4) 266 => 165.2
